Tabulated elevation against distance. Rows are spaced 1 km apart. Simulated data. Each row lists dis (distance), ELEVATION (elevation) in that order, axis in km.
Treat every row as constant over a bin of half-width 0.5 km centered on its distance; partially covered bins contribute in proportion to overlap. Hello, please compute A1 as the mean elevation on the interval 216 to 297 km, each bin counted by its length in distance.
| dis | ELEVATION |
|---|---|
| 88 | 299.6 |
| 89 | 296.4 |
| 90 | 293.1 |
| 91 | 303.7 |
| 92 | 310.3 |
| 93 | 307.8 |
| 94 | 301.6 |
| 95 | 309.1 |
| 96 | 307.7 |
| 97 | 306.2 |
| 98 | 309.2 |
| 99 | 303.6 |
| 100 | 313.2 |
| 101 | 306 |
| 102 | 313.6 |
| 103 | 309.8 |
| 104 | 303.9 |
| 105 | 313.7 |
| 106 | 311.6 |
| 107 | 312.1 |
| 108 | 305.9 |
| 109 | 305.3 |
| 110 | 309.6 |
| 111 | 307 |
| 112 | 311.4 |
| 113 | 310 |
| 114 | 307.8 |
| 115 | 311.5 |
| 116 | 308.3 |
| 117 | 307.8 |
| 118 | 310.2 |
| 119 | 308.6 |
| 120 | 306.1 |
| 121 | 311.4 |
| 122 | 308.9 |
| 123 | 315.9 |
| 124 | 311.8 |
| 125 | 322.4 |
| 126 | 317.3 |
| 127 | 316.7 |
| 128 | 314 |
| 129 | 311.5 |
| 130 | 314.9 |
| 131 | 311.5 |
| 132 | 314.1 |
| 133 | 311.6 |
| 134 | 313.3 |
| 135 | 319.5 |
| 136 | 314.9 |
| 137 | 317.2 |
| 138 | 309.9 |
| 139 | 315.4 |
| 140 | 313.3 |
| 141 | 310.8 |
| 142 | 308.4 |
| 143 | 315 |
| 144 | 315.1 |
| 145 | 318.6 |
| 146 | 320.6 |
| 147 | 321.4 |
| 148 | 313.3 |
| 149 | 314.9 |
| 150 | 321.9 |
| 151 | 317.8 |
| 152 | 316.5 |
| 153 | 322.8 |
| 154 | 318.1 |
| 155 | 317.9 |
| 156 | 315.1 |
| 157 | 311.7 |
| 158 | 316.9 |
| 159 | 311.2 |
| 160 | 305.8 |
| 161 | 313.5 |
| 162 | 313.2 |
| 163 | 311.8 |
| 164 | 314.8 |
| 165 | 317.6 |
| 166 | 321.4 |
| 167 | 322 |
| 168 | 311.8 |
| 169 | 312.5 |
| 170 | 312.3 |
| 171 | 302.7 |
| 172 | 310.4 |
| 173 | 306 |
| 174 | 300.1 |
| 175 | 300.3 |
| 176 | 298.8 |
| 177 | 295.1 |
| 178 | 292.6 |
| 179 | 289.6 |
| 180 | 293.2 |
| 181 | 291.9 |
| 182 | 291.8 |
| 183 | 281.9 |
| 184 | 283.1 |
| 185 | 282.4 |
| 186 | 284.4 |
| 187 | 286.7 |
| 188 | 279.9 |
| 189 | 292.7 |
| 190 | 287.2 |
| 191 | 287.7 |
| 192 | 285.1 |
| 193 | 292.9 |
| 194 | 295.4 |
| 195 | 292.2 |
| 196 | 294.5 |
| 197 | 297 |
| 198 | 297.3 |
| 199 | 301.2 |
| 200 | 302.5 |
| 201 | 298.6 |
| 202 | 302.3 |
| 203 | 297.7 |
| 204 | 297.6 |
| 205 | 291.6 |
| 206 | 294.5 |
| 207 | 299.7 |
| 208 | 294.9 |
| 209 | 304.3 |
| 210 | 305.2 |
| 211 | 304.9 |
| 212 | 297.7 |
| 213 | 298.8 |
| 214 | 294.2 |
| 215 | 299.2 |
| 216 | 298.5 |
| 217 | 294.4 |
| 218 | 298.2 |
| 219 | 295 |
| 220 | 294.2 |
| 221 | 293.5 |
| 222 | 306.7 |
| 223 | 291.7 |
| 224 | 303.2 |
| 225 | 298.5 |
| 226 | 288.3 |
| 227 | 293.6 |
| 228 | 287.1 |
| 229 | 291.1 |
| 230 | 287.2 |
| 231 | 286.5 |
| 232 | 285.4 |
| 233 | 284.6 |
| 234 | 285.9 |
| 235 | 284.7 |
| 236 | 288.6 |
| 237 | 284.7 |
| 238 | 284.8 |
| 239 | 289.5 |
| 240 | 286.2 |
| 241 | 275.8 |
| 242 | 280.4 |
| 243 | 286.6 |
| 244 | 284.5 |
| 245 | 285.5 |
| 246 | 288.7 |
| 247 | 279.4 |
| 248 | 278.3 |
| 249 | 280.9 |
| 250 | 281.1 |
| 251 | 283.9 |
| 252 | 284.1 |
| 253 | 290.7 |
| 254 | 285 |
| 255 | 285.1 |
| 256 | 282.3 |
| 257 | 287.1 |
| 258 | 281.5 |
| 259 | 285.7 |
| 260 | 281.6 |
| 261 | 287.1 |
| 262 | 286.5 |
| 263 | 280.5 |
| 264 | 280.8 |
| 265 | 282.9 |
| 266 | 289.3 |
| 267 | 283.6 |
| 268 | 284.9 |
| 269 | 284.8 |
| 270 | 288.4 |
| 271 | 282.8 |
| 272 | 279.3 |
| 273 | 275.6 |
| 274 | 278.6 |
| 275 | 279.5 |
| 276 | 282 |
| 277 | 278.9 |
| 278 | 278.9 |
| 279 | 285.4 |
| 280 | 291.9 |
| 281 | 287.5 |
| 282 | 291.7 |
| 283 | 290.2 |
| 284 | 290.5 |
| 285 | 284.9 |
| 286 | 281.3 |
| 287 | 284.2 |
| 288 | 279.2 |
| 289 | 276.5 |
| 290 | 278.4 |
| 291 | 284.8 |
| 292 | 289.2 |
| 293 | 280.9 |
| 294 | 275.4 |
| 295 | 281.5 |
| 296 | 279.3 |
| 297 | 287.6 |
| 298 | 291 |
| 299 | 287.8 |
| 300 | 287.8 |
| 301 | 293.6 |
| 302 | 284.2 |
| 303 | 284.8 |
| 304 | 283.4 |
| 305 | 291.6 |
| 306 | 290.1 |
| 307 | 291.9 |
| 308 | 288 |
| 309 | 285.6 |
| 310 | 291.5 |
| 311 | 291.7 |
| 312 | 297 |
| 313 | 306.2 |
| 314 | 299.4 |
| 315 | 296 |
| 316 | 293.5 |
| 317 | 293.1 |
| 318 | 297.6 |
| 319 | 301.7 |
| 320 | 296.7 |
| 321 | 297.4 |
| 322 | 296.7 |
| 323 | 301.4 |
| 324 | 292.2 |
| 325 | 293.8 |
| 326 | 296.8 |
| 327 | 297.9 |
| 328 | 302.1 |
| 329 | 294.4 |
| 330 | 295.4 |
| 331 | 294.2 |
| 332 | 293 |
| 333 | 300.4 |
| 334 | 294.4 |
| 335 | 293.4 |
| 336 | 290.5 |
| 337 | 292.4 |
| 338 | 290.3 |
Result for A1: 286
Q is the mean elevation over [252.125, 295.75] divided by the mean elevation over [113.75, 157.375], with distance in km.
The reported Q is 0.90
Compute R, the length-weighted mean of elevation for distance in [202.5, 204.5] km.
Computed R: 298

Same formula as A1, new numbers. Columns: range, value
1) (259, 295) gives 283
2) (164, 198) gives 297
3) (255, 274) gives 284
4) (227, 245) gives 286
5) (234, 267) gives 284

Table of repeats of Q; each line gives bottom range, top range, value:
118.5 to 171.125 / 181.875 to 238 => 0.93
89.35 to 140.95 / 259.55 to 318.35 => 0.92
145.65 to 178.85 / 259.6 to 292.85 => 0.91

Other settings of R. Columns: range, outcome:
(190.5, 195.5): 291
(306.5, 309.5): 288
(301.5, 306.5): 287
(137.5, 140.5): 313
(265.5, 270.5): 286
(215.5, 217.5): 296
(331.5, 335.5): 295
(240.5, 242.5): 278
